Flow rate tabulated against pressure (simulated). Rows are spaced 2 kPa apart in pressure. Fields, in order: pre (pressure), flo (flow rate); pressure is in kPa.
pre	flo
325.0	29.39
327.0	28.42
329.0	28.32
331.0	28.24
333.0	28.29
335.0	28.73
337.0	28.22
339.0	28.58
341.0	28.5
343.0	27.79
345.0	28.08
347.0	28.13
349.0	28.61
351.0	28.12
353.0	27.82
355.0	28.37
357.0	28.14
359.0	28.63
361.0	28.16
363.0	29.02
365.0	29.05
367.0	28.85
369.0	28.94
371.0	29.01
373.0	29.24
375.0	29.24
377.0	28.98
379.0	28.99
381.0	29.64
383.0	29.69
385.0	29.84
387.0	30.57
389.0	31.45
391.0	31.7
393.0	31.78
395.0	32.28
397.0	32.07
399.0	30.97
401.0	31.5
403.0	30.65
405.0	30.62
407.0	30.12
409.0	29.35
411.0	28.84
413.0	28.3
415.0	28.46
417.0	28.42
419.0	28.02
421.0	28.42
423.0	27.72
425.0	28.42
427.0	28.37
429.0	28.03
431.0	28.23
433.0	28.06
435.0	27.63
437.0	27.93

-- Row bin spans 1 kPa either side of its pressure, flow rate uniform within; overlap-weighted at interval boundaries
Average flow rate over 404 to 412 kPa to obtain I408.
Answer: 29.7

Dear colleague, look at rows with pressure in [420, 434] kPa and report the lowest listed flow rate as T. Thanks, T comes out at 27.72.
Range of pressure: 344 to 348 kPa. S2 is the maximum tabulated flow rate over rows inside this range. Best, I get 28.13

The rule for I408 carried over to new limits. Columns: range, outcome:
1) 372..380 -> 29.1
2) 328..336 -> 28.4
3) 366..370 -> 28.9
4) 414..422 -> 28.3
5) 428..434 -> 28.1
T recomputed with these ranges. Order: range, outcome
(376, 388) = 28.98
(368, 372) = 28.94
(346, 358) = 27.82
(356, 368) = 28.14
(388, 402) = 30.97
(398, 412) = 28.84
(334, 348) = 27.79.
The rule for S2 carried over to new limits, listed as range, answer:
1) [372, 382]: 29.64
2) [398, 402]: 31.5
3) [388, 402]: 32.28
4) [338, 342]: 28.58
